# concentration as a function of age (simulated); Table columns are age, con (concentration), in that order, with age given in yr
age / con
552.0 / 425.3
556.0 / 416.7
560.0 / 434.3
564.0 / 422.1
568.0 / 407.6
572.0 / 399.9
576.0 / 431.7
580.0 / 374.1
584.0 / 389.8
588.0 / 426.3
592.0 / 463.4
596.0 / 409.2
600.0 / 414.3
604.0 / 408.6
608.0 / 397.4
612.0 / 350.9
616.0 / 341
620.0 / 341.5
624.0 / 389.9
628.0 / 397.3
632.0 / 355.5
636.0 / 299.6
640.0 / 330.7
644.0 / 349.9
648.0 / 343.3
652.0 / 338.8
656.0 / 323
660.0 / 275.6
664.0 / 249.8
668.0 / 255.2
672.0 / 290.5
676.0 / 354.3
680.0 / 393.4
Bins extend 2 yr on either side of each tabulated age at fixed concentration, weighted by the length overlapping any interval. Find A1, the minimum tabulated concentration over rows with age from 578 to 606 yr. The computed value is 374.1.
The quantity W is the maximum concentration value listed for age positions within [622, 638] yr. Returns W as 397.3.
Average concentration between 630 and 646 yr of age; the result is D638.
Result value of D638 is 334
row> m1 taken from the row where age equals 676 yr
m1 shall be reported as 354.3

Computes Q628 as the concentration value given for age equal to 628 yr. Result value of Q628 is 397.3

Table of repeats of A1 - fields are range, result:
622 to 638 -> 299.6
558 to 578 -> 399.9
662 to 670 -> 249.8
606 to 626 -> 341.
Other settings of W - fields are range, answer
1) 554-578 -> 434.3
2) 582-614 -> 463.4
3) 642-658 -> 349.9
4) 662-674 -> 290.5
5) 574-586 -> 431.7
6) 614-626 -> 389.9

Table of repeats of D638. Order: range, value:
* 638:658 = 337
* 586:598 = 433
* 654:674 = 279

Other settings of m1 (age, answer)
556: 416.7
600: 414.3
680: 393.4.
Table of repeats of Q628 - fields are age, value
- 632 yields 355.5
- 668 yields 255.2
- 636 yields 299.6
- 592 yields 463.4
